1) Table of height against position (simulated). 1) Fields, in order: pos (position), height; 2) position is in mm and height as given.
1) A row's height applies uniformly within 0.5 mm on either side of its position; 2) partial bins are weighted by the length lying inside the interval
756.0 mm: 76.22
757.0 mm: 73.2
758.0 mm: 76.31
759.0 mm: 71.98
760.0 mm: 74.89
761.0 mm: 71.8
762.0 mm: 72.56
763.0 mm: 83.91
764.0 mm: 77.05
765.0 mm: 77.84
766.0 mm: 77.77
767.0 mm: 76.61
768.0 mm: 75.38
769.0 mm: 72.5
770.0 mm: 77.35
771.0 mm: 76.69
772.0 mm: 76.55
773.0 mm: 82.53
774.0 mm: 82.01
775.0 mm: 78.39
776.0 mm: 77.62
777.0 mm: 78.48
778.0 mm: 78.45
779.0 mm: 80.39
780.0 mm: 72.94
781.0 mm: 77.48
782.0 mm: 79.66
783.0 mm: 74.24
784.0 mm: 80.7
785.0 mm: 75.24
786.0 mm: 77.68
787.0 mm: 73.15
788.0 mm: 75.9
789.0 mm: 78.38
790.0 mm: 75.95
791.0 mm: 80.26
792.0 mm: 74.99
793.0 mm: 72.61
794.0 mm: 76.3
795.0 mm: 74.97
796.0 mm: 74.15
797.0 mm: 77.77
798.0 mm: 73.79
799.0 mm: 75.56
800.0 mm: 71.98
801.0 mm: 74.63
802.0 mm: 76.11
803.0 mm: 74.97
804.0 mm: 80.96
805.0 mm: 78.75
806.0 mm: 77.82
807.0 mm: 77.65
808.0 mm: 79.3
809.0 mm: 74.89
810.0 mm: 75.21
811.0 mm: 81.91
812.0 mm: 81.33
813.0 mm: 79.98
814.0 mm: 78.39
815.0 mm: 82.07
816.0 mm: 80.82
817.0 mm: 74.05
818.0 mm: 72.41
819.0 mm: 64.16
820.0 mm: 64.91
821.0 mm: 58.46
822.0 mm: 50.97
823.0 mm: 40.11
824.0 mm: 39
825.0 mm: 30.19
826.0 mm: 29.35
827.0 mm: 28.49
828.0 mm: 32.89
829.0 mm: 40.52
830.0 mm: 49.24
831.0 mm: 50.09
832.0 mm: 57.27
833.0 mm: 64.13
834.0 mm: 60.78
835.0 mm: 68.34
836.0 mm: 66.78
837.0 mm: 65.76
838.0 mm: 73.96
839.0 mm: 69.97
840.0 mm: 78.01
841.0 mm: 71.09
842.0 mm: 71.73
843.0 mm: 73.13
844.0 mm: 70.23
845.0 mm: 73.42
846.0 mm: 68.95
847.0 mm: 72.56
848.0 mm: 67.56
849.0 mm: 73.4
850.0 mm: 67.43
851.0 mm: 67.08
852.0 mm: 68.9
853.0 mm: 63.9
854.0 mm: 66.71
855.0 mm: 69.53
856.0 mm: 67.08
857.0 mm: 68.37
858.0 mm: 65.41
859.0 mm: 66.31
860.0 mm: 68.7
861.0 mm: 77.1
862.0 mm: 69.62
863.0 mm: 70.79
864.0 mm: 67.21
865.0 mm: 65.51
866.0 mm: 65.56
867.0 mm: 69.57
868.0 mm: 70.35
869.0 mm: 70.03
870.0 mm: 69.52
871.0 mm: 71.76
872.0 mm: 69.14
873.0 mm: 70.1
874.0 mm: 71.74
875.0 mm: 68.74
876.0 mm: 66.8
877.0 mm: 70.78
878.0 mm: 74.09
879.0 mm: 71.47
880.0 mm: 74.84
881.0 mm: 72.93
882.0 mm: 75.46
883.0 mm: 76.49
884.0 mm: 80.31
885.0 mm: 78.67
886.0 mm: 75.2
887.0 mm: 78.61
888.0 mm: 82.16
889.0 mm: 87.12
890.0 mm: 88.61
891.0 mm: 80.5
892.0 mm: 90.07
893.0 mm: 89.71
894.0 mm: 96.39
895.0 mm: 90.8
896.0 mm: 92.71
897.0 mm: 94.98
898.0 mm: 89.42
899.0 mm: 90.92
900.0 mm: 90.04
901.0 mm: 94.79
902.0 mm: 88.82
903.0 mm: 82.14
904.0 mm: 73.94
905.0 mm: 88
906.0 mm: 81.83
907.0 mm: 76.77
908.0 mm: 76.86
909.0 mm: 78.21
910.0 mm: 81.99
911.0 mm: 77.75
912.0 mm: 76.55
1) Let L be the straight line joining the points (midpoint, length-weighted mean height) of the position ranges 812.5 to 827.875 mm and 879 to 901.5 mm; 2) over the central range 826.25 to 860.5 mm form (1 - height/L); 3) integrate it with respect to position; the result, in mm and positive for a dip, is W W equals 1.4 mm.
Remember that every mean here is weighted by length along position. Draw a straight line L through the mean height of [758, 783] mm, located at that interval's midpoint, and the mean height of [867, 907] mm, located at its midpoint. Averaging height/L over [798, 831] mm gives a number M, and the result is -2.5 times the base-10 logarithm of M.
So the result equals 0.20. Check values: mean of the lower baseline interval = 77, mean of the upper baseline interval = 80.1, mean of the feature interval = 64.8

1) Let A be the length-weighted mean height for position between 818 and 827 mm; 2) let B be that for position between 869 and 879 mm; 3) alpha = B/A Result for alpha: 1.48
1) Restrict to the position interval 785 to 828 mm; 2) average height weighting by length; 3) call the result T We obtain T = 69.6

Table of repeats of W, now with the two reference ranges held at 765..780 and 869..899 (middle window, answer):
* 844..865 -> 2.6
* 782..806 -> 0.6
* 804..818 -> 0.0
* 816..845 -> 7.5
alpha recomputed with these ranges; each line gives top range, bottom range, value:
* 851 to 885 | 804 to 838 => 1.12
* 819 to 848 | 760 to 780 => 0.75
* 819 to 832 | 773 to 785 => 0.57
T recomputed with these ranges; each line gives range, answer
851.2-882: 69.5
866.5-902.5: 79.8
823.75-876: 64.2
